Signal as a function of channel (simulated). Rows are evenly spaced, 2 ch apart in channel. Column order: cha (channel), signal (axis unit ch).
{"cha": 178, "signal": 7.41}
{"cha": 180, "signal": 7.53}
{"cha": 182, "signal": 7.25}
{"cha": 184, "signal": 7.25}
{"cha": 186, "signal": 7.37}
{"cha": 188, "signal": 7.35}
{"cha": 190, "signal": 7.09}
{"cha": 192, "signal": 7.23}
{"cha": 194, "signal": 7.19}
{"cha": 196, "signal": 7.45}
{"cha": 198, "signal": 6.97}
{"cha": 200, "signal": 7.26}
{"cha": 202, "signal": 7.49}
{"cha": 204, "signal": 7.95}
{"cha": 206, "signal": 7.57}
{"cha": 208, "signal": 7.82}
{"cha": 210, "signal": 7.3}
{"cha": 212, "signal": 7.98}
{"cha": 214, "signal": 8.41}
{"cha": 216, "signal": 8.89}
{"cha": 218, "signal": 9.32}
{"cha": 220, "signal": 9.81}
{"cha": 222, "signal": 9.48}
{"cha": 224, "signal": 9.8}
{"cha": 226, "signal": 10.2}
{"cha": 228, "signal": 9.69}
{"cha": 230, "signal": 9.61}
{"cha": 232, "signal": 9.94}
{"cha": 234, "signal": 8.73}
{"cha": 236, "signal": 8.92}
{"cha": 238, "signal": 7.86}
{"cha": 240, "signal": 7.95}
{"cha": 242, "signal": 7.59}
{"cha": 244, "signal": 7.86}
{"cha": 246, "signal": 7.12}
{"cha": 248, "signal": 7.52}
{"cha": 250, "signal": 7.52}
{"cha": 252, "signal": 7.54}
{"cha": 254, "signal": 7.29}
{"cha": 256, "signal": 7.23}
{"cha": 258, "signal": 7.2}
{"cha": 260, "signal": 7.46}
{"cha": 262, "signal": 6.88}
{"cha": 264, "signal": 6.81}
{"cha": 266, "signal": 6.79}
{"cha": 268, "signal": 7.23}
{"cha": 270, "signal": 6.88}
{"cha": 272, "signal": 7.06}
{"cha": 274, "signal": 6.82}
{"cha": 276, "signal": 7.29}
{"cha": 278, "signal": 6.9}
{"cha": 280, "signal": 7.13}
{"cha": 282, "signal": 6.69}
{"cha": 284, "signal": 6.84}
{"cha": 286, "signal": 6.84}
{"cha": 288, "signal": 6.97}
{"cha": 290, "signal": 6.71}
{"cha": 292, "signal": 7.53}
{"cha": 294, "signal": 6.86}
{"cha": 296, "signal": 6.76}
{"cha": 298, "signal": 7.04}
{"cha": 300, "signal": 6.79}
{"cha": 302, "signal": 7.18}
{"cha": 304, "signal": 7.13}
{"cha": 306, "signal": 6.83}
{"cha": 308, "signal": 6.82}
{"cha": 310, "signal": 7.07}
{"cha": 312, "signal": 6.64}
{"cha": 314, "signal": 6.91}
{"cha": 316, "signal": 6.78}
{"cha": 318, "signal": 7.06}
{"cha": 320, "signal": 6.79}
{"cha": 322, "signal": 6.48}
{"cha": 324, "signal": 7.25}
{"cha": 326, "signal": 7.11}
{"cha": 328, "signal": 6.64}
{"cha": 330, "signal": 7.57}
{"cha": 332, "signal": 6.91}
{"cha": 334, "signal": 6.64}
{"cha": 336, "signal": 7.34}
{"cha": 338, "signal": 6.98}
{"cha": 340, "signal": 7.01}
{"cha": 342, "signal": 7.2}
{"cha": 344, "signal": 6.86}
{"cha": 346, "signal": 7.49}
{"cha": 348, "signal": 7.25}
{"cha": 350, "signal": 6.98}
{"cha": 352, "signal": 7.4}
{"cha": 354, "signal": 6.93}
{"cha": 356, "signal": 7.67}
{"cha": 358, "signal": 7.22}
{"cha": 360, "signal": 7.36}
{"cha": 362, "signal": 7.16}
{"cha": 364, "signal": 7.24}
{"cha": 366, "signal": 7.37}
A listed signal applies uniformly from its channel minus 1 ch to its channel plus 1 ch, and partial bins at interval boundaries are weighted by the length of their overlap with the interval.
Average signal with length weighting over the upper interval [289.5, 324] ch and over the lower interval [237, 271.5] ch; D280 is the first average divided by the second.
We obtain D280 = 0.94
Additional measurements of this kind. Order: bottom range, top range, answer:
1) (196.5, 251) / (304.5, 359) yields 0.84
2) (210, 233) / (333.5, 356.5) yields 0.77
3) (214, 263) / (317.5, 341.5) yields 0.83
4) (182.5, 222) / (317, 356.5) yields 0.91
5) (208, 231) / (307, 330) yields 0.76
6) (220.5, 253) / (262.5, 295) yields 0.81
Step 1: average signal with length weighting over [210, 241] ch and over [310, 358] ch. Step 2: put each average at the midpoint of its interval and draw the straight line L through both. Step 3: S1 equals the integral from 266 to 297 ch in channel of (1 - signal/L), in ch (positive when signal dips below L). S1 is 4.1 ch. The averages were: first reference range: 9.05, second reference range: 7.04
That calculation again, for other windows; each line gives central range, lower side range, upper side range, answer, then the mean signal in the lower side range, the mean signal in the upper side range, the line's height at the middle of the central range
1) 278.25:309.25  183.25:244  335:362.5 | 2.79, 8.25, 7.2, 7.63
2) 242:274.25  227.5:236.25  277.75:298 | 3.97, 9.4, 6.93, 8.24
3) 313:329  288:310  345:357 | 0.51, 6.97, 7.29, 7.1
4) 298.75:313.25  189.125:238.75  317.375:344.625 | 0.73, 8.4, 6.99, 7.29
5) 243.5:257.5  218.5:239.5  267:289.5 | 1.51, 9.37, 6.96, 8.32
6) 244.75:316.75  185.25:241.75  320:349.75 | 5.39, 8.3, 7.04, 7.6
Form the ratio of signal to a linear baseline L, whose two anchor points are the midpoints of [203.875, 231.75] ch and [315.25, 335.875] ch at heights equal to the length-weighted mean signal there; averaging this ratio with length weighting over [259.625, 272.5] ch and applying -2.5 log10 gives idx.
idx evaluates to 0.15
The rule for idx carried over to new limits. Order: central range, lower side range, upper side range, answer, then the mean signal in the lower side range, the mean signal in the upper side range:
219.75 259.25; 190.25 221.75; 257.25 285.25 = -0.13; 7.93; 7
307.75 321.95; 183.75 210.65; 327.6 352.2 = 0.05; 7.38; 7.1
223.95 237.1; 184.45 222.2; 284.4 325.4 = -0.24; 7.85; 6.92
